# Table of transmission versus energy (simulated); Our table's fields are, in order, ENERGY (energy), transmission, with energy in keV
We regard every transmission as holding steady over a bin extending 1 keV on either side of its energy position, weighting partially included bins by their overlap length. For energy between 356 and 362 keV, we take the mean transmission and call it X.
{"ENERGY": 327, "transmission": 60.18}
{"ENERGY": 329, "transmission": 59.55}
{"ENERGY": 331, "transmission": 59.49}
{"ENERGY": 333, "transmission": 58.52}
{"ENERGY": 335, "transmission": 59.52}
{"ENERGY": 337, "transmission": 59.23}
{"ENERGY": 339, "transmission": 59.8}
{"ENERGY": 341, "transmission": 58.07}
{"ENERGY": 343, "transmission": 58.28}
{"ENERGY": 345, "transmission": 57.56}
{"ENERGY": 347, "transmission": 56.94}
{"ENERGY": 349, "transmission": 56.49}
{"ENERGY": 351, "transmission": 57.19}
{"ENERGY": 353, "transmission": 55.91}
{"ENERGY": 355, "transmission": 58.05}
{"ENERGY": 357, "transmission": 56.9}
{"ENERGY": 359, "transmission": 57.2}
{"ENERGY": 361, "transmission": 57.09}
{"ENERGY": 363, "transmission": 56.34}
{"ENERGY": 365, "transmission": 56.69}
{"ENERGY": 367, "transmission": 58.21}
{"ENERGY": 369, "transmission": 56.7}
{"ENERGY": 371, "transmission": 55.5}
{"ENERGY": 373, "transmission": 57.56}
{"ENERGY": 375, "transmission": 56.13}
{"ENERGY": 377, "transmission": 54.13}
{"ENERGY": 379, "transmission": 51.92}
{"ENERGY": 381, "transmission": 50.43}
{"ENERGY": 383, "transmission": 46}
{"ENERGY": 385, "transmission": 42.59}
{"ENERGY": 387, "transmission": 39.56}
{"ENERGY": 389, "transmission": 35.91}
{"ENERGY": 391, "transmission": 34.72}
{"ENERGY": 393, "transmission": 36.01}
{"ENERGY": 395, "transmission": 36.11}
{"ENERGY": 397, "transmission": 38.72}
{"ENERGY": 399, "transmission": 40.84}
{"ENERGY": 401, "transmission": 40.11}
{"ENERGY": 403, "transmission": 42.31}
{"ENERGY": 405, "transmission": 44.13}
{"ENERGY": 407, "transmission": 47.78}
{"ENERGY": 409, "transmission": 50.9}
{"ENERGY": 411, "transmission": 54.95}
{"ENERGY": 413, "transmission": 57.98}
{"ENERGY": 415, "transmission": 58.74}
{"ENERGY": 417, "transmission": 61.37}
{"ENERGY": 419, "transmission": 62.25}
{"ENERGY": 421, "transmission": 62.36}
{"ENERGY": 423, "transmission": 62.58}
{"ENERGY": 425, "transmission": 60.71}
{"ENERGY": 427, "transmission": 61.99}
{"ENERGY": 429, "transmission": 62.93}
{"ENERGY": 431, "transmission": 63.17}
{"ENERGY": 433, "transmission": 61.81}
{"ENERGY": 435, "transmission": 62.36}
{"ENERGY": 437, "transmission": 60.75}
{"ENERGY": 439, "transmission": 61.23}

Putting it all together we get 57.1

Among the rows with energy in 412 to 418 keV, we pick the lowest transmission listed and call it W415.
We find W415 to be 57.98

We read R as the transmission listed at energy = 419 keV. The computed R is 62.25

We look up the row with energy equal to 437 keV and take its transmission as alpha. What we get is 60.75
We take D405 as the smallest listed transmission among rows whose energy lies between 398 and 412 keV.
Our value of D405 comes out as 40.11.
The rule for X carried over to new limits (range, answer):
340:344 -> 58.2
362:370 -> 57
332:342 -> 59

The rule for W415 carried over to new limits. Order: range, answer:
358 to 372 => 55.5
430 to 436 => 61.81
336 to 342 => 58.07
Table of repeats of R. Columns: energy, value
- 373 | 57.56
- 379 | 51.92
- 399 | 40.84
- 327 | 60.18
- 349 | 56.49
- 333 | 58.52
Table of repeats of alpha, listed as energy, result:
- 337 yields 59.23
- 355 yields 58.05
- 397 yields 38.72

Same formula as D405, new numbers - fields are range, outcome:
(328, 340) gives 58.52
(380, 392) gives 34.72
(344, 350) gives 56.49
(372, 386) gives 42.59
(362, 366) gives 56.34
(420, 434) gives 60.71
